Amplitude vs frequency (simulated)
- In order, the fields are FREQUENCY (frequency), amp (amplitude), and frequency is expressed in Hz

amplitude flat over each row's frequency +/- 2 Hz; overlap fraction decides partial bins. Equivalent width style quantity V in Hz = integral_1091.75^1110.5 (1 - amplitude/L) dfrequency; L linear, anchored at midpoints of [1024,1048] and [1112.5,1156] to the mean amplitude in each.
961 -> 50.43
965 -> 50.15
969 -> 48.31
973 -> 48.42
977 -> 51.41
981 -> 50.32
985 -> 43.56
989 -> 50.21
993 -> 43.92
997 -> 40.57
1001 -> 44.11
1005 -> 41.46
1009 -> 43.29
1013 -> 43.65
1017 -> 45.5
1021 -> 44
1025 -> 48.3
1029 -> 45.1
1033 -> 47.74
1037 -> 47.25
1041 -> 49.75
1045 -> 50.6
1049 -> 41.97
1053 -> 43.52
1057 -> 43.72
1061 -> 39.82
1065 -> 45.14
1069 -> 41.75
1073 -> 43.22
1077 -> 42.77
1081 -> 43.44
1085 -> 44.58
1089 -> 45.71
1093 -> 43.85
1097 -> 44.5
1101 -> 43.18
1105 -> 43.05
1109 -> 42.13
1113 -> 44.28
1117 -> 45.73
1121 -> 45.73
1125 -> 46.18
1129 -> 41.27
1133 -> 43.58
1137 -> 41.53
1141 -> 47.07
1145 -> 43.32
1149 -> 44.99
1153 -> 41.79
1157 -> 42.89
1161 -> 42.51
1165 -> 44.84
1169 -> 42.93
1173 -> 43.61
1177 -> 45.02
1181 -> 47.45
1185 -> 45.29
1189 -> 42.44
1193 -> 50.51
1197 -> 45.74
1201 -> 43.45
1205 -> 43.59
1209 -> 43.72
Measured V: 0.83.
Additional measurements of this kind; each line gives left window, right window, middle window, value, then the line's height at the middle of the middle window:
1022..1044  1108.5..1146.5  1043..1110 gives 3.3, 46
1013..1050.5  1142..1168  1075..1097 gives 0.5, 45.2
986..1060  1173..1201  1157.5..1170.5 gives 0.6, 45.6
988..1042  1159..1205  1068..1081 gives 0.7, 45.1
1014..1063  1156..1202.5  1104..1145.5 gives 1.0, 45.1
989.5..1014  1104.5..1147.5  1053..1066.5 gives 0.2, 43.6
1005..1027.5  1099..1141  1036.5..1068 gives -0.5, 44.4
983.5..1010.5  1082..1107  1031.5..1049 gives -1.6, 44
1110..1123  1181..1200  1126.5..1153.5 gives 1.1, 45.3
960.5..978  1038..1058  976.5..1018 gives 2.8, 48.3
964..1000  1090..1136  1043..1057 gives 0.1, 45.5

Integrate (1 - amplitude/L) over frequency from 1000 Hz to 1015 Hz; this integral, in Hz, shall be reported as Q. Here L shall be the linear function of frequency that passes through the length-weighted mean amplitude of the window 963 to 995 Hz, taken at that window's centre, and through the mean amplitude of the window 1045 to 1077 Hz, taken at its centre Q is 1.1 Hz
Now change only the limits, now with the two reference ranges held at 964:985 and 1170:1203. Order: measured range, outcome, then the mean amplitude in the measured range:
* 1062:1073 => 1.0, 43.1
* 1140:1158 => 0.8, 43.9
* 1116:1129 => 0.4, 45.2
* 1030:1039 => 0.2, 47.2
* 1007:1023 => 1.4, 44.1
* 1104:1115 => 0.8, 43.2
